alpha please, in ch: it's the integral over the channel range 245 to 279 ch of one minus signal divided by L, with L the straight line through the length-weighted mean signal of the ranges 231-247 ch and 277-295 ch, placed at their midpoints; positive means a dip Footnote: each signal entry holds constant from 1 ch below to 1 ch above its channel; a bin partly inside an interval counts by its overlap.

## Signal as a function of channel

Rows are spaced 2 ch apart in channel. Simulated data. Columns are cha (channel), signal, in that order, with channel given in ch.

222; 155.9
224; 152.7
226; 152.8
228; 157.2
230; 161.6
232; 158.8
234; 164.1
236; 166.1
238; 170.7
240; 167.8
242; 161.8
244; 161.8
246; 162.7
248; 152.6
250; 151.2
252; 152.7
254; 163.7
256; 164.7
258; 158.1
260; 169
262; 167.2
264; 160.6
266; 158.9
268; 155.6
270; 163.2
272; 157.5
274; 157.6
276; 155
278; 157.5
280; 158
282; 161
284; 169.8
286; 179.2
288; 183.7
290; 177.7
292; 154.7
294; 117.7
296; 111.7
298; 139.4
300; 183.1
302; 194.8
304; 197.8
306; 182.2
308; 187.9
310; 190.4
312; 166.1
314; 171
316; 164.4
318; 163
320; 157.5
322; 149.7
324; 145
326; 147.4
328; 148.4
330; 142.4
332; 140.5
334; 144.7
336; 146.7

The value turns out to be 0.8 ch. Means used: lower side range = 164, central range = 159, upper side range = 162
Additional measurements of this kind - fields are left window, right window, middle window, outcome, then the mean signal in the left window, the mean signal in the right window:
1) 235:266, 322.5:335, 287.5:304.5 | -1.0 ch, 162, 145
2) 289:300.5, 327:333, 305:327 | -3.2 ch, 146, 144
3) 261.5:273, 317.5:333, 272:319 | -3.5 ch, 160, 149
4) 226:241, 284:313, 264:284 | 0.9 ch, 163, 169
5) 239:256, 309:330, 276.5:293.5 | -0.7 ch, 160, 159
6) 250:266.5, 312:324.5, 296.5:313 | -1.9 ch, 161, 160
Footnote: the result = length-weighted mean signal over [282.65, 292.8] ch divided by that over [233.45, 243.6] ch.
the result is 1.04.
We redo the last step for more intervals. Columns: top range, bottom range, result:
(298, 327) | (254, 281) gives 1.06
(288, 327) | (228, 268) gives 1.01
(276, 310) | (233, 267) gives 1.03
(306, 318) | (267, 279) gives 1.11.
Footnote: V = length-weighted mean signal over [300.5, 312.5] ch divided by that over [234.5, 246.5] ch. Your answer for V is 1.13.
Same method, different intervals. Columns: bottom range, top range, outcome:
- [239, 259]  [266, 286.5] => 1.01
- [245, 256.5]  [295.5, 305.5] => 1.07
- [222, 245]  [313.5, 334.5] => 0.94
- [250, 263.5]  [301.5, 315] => 1.14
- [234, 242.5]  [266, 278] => 0.95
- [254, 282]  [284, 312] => 1.05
